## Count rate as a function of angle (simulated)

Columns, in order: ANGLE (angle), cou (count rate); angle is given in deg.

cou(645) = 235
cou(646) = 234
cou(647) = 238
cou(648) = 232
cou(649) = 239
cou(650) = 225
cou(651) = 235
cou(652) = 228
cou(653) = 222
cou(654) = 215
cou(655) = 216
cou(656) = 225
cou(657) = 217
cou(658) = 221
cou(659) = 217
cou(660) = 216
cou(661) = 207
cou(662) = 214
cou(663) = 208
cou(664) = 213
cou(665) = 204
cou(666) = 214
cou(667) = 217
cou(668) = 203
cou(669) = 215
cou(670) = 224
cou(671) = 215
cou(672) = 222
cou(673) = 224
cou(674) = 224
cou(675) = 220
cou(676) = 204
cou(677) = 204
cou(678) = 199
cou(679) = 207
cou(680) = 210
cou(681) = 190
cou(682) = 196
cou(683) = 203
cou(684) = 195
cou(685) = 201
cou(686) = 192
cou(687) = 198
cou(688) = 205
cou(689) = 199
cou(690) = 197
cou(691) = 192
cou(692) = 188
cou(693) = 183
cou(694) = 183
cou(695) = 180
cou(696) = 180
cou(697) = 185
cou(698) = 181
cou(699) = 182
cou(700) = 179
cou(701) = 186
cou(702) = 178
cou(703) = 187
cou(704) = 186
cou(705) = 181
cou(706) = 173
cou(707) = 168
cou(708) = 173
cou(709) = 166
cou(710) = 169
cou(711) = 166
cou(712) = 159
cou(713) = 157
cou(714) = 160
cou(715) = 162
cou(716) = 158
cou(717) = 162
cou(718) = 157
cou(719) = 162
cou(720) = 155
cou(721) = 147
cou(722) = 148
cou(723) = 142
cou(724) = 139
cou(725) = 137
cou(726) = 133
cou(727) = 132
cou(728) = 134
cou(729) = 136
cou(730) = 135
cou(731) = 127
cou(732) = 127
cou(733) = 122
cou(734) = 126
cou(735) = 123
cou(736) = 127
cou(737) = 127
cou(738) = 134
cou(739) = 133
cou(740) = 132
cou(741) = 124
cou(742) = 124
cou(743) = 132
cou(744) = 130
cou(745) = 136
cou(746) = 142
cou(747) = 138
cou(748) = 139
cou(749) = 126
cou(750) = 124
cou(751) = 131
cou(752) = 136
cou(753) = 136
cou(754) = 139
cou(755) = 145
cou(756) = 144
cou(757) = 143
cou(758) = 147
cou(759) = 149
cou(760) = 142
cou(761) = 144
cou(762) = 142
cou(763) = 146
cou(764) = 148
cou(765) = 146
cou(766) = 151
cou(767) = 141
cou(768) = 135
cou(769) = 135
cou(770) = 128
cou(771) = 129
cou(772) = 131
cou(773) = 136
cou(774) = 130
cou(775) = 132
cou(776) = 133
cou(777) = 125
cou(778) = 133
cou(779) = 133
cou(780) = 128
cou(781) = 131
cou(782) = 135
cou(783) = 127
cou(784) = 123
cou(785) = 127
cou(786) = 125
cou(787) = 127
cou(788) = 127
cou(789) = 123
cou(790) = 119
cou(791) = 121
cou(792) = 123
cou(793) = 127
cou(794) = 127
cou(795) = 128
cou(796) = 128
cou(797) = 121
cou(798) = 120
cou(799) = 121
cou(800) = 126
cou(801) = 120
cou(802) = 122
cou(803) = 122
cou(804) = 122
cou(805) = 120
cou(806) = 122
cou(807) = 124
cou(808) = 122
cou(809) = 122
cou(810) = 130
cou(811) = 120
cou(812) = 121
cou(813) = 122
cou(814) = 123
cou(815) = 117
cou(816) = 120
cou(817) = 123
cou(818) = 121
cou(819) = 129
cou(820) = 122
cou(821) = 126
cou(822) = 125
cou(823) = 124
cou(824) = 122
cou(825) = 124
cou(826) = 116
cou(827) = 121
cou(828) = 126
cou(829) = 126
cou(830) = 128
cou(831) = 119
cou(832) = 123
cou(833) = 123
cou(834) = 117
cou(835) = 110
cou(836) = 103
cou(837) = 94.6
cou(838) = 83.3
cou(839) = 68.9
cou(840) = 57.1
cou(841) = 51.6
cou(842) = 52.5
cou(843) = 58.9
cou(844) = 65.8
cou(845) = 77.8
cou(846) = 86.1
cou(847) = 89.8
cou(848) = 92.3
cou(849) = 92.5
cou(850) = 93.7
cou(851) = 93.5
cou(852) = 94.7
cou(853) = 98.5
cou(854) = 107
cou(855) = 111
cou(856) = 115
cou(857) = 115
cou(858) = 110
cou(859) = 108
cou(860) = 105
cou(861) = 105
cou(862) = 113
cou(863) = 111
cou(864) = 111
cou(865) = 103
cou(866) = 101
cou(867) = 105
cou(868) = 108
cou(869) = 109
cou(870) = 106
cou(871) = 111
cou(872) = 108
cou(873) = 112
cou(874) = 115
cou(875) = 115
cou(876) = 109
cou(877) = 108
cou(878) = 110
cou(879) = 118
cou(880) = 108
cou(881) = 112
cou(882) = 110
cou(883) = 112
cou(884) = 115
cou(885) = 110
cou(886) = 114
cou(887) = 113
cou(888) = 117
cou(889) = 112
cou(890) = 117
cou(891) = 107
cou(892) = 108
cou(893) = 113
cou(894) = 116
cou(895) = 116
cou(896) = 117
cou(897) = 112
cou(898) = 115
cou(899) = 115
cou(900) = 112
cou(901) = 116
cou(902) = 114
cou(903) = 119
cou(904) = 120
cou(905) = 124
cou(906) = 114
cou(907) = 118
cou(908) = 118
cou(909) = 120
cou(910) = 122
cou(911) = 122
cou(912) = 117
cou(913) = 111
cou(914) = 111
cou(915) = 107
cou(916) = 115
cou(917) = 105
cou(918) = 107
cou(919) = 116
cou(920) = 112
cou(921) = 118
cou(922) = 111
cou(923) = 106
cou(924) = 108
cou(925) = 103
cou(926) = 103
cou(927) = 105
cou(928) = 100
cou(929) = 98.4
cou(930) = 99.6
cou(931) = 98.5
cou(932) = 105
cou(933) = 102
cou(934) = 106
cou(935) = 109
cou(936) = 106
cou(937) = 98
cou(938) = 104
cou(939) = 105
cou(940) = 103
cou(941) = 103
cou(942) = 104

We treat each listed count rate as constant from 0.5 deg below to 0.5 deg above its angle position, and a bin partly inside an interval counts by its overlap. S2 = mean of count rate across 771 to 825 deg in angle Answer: 125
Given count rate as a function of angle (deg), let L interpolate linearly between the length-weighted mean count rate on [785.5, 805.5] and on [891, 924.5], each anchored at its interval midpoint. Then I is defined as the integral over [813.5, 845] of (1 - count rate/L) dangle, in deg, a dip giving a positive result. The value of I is 3.7 deg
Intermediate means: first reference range 123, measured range 107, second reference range 114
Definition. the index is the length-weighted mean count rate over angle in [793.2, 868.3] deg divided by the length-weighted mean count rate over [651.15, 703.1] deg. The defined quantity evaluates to 0.5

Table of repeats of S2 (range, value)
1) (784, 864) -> 112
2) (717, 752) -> 135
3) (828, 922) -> 107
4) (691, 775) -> 149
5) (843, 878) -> 103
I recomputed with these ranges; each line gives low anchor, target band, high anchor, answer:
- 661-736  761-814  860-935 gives 7.1 deg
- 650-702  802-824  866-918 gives 3.6 deg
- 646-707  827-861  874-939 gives 9.8 deg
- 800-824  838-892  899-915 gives 8.2 deg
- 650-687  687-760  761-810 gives 8.4 deg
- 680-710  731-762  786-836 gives 4.6 deg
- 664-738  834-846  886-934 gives 5.1 deg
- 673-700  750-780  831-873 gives 2.3 deg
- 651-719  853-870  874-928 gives 2.6 deg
